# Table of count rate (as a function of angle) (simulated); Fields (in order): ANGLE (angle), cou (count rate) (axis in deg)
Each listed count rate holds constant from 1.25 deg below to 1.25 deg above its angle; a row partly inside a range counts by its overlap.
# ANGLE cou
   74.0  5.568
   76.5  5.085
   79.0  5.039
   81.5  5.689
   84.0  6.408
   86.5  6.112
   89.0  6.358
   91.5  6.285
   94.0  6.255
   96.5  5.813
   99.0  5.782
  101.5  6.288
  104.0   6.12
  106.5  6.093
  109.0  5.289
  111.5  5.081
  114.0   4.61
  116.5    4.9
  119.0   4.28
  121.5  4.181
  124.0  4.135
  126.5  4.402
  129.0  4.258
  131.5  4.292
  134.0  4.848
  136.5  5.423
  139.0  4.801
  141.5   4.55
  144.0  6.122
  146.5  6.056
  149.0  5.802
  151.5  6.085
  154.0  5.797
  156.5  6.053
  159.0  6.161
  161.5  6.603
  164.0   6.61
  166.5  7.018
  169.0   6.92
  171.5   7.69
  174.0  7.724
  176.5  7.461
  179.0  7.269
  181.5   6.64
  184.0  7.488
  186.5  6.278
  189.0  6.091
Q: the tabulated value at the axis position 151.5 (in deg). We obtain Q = 6.085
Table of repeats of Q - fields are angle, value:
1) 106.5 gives 6.093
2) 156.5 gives 6.053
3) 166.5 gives 7.018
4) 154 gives 5.797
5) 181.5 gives 6.64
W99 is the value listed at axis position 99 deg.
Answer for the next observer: 5.782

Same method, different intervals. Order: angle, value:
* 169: 6.92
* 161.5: 6.603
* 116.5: 4.9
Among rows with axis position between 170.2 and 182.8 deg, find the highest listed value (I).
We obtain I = 7.724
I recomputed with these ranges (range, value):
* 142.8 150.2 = 6.122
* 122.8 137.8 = 5.423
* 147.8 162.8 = 6.603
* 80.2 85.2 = 6.408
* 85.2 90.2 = 6.358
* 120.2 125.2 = 4.181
